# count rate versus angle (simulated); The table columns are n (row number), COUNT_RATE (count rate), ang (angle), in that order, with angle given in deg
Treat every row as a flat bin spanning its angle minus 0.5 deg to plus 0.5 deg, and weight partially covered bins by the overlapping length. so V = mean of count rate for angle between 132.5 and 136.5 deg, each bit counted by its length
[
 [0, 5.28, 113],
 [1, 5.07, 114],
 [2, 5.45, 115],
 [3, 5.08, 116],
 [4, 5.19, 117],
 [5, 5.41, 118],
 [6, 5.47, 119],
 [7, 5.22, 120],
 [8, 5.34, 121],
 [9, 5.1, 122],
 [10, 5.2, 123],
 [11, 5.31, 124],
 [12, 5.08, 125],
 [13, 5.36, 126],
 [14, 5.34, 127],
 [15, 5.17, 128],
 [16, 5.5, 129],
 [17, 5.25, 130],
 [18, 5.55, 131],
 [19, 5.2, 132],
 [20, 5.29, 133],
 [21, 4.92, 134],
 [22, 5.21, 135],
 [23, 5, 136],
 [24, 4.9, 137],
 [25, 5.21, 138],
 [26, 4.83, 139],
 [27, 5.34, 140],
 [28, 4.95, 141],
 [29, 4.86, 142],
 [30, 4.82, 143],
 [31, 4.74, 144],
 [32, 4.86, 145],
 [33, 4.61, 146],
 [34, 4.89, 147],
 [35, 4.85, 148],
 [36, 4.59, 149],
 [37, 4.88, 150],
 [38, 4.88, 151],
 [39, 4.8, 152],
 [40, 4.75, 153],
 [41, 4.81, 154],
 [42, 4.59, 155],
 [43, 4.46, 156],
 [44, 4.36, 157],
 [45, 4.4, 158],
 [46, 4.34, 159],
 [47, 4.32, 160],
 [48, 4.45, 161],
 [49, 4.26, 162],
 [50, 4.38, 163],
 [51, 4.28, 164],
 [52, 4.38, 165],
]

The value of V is 5.11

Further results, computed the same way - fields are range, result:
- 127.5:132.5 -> 5.33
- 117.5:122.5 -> 5.31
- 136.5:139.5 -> 4.98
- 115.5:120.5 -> 5.27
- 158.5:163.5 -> 4.35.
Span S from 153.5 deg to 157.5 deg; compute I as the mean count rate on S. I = 4.55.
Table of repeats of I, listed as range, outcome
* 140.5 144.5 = 4.84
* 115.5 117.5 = 5.13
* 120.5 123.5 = 5.21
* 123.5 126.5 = 5.25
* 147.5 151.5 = 4.8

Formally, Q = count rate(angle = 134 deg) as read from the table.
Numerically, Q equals 4.92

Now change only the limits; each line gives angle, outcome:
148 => 4.85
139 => 4.83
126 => 5.36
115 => 5.45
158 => 4.4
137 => 4.9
